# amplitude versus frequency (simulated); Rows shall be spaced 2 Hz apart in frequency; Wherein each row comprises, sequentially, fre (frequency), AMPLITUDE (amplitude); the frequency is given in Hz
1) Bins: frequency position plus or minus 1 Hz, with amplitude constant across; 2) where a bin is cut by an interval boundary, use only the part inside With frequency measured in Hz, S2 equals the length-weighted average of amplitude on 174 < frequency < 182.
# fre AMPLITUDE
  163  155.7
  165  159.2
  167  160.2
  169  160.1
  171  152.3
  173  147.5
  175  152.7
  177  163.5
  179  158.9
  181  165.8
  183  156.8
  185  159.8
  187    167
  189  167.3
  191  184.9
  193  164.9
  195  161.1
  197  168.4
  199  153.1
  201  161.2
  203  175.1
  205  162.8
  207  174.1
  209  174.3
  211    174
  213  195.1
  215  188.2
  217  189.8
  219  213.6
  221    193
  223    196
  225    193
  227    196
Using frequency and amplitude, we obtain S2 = 160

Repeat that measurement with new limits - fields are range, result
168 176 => 153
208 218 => 184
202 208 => 171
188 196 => 170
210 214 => 185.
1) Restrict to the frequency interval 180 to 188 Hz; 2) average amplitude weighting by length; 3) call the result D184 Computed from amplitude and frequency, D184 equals 162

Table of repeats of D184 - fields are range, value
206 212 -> 174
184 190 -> 165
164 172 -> 158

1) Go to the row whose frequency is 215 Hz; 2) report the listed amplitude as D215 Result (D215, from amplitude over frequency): 188.2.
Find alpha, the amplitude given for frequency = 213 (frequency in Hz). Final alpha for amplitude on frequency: 195.1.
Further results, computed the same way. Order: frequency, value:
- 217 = 189.8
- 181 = 165.8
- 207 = 174.1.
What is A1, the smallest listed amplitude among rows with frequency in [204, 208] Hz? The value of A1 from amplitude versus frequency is 162.8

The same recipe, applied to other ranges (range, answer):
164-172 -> 152.3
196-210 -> 153.1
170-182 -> 147.5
